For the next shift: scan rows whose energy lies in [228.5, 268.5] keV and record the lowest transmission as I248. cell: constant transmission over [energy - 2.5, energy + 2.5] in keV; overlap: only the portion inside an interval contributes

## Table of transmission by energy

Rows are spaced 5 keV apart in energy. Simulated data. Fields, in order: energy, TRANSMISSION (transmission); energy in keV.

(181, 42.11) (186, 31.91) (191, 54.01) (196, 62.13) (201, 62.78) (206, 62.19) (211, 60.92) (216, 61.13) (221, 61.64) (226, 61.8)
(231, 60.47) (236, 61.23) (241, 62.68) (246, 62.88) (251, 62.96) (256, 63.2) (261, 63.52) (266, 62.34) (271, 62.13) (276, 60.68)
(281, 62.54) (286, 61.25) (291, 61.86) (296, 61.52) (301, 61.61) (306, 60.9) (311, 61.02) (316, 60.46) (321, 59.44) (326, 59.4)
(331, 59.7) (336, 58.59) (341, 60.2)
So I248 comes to 60.47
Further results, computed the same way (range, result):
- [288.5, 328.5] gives 59.4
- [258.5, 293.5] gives 60.68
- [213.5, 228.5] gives 61.13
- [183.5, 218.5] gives 31.91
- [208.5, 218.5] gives 60.92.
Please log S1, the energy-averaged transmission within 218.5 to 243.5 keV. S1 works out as 61.6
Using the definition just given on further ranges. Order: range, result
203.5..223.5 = 61.5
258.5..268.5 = 62.9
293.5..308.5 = 61.3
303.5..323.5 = 60.5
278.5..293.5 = 61.9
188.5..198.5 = 58.1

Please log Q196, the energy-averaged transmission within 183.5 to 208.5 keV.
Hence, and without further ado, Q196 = 54.6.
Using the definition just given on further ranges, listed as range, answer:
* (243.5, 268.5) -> 63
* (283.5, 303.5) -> 61.6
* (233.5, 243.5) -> 62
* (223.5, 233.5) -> 61.1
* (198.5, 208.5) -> 62.5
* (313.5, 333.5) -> 59.8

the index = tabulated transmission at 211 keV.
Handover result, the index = 60.92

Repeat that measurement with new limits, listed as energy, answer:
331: 59.7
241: 62.68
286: 61.25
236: 61.23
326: 59.4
